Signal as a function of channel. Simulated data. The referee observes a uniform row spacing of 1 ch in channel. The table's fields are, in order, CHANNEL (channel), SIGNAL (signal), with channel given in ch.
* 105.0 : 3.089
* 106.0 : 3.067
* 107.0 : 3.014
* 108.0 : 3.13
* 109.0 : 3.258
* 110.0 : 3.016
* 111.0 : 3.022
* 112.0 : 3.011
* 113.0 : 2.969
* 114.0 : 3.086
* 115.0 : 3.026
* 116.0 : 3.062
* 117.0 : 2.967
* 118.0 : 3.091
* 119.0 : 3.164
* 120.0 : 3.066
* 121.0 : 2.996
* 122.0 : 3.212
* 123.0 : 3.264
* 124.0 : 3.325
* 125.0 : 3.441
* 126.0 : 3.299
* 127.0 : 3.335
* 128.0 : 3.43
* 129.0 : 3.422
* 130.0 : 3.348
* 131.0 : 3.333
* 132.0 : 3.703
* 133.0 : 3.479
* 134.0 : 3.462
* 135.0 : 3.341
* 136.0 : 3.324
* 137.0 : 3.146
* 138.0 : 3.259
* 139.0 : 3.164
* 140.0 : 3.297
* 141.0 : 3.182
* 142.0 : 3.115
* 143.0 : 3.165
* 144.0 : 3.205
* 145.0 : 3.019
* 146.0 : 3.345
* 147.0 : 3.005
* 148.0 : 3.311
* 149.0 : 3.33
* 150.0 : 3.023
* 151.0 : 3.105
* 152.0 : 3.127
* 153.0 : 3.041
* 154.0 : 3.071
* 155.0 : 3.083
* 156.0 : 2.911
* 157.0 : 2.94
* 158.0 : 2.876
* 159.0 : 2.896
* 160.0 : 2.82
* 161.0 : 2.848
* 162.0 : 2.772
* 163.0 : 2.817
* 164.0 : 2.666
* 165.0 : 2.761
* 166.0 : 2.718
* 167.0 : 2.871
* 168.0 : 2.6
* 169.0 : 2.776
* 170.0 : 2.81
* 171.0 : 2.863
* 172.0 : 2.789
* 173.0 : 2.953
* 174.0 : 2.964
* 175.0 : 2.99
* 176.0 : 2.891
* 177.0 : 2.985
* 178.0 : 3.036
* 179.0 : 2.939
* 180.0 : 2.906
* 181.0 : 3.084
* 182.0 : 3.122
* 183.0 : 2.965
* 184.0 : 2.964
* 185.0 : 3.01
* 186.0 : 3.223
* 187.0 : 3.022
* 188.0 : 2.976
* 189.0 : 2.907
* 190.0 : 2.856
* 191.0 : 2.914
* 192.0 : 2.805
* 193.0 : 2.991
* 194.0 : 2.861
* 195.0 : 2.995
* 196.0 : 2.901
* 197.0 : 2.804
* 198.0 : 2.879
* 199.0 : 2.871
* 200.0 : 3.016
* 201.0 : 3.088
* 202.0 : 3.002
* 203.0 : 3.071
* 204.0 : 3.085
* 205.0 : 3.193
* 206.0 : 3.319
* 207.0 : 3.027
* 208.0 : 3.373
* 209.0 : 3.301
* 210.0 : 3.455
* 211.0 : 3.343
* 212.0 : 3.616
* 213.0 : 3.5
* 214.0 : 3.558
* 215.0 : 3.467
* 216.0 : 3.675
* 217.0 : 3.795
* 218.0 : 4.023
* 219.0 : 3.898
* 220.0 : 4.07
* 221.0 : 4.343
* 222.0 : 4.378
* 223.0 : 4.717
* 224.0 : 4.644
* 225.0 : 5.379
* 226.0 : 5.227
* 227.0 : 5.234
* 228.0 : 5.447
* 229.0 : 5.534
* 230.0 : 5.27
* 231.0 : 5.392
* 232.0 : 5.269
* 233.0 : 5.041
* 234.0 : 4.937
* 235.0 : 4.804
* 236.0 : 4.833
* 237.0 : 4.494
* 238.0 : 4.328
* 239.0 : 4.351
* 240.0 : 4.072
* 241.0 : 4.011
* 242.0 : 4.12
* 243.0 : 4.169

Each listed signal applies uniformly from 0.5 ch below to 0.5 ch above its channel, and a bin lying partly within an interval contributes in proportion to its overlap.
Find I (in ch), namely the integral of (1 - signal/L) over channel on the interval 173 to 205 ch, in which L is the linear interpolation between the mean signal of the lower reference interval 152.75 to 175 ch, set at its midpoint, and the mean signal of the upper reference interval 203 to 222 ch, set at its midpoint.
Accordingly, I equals 2.42 ch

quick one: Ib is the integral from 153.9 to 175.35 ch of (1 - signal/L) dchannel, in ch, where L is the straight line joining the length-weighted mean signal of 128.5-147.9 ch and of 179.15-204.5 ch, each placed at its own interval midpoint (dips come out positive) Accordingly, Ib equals 1.91 ch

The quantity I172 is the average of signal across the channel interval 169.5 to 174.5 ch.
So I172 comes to 2.88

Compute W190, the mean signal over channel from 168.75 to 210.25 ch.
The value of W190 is 3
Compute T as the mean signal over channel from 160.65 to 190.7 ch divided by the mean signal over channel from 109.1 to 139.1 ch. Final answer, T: 0.90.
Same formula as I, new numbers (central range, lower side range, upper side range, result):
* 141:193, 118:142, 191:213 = 3.7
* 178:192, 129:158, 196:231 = 2.3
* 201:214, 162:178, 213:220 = 1.1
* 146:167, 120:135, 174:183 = 1.2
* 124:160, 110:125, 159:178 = -2.9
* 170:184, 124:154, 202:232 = 2.7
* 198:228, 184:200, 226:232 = 4.0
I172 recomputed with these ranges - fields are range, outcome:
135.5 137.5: 3.23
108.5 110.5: 3.14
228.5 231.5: 5.4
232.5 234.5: 4.99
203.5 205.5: 3.14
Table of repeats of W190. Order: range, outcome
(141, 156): 3.13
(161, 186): 2.89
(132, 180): 3.03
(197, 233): 3.96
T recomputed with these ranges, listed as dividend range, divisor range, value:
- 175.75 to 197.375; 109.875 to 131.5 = 0.93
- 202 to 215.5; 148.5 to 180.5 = 1.14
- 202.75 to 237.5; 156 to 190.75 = 1.46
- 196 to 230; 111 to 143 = 1.18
